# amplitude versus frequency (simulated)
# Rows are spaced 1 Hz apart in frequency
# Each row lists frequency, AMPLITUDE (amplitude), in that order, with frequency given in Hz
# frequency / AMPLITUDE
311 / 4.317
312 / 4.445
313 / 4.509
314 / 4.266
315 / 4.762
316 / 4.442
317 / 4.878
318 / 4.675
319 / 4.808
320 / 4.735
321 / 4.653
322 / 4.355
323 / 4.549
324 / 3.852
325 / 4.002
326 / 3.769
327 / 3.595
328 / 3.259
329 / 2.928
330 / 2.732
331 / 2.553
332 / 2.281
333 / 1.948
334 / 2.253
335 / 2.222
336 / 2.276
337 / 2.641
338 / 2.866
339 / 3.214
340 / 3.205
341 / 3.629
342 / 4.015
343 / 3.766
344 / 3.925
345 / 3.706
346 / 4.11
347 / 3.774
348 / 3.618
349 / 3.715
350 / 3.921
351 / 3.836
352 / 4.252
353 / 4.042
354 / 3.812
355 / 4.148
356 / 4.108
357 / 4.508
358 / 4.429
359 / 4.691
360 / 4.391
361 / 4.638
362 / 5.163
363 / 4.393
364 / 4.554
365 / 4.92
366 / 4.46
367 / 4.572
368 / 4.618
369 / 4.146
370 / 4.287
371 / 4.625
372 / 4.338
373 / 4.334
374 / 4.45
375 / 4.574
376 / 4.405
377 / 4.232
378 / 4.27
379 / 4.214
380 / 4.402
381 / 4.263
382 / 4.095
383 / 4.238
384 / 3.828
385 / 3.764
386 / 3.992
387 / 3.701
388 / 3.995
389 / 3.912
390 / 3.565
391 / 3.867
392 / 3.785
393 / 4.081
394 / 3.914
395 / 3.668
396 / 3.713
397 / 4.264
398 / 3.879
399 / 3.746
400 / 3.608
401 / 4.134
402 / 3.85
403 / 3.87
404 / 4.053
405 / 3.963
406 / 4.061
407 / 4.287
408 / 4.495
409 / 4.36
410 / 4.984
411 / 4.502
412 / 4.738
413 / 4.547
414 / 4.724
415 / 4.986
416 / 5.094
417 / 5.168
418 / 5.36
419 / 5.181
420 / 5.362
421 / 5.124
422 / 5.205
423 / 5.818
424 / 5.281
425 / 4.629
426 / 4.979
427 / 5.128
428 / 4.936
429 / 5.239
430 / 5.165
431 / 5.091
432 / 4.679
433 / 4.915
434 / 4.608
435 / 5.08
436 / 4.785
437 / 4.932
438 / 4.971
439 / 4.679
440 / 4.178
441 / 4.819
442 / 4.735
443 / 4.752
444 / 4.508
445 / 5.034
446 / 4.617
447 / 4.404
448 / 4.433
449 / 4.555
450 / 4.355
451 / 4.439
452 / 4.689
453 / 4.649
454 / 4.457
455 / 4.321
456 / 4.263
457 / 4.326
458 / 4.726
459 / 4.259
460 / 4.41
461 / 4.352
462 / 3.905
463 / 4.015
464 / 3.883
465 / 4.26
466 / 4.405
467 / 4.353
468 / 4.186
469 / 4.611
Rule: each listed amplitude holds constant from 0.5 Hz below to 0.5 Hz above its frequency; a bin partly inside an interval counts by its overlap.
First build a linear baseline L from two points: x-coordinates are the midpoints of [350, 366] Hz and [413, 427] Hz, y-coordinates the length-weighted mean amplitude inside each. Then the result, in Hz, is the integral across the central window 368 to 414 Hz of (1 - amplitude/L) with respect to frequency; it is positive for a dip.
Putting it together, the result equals 6.03 Hz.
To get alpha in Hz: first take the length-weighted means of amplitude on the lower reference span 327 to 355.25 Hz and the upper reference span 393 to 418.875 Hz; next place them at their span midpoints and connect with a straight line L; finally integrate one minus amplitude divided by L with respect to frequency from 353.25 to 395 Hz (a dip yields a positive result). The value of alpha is -4.9 Hz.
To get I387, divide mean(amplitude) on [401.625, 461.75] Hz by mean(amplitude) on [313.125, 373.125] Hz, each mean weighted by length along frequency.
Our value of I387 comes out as 1.20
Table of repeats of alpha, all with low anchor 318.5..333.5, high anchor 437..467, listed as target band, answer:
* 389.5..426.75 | -2.55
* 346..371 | -3.05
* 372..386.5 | -0.94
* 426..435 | -1.37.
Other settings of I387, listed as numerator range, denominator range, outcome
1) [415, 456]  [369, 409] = 1.19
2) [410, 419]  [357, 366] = 1.06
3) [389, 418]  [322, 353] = 1.25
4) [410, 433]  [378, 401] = 1.28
